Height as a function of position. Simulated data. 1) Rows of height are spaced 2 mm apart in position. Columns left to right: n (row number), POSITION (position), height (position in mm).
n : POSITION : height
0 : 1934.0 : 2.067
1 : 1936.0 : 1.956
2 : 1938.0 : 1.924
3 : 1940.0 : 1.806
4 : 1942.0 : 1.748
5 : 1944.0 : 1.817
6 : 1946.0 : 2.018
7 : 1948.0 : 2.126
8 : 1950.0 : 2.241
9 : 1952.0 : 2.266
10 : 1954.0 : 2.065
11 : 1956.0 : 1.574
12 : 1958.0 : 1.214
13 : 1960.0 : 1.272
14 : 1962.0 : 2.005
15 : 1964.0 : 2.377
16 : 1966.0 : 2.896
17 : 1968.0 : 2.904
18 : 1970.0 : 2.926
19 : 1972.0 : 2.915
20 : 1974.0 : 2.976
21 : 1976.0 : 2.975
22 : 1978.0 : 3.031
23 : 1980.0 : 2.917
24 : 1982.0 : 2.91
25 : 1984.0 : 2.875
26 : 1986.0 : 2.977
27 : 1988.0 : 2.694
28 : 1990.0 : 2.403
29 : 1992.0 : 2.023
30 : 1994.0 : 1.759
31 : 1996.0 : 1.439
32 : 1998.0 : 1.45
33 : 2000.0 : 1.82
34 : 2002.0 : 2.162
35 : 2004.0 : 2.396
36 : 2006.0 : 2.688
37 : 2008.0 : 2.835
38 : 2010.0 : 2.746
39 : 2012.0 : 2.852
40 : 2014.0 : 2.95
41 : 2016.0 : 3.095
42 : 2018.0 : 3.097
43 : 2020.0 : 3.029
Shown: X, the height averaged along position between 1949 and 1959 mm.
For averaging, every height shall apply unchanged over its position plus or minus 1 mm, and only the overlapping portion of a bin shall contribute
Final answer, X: 1.87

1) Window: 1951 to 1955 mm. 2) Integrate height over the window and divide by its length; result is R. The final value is 2.17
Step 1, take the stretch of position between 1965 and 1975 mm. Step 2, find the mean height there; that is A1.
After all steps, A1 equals 2.92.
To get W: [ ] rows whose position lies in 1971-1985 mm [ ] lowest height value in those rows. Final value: 2.875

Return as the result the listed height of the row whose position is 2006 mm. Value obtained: 2.688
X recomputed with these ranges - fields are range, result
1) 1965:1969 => 2.9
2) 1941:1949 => 1.93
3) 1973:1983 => 2.96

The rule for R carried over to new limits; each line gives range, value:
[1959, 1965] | 1.88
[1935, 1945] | 1.85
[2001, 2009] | 2.52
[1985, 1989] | 2.84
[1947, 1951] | 2.18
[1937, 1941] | 1.86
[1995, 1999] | 1.44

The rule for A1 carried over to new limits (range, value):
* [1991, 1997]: 1.74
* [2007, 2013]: 2.81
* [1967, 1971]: 2.92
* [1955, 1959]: 1.39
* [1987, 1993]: 2.37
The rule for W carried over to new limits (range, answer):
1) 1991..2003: 1.439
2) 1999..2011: 1.82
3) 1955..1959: 1.214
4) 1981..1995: 1.759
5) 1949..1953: 2.241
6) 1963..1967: 2.377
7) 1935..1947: 1.748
